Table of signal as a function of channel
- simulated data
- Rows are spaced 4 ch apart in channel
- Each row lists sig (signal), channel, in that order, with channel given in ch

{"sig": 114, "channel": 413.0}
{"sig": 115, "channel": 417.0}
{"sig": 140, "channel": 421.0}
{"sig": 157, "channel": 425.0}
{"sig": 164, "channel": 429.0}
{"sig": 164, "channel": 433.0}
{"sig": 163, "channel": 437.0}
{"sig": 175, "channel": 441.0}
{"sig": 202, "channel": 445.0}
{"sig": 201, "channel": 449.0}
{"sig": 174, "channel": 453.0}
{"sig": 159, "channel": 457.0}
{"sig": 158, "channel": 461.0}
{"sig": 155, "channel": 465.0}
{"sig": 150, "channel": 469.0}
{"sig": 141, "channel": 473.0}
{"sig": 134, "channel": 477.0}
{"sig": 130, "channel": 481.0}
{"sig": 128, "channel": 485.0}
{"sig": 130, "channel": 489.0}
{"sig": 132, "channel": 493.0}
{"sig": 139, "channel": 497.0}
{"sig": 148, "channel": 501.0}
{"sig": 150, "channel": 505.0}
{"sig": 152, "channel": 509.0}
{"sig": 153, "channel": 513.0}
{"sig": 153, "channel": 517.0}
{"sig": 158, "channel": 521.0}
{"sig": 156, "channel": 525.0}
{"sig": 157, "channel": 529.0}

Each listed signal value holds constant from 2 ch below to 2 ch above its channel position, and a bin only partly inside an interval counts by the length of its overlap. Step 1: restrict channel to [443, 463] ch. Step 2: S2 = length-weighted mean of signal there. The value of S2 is 179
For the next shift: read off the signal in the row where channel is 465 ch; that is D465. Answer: 155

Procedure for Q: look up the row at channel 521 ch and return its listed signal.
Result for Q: 158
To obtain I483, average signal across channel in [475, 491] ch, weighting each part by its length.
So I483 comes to 130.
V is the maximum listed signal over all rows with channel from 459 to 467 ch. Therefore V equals 158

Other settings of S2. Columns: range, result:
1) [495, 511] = 147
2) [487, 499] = 134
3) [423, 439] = 162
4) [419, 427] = 148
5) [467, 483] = 139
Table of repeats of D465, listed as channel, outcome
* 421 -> 140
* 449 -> 201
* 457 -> 159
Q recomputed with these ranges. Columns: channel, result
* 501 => 148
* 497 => 139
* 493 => 132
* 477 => 134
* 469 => 150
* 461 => 158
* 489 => 130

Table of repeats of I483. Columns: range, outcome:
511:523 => 155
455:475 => 153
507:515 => 152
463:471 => 152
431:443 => 167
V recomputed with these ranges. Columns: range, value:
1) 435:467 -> 202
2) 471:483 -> 141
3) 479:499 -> 139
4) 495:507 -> 150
